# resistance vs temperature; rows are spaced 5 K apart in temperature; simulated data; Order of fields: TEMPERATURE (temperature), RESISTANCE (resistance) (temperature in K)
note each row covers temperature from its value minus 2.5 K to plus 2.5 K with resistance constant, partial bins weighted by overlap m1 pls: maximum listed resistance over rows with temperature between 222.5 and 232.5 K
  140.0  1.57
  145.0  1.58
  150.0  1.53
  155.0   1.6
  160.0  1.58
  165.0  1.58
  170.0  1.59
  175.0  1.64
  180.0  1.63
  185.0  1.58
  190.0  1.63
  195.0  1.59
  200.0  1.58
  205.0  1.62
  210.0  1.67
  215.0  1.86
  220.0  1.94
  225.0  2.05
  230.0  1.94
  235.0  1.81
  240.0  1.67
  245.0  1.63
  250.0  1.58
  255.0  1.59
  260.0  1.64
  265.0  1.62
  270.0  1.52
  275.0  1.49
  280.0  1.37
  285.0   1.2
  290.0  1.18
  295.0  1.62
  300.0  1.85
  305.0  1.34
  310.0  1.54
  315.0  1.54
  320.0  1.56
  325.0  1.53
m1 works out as 2.05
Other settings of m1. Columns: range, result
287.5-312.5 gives 1.85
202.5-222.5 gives 1.94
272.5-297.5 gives 1.62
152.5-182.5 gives 1.64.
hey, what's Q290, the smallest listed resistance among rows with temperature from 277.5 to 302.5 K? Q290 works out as 1.18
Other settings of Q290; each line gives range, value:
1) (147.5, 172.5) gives 1.53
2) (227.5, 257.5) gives 1.58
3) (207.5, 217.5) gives 1.67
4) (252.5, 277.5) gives 1.49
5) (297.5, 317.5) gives 1.34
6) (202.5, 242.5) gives 1.62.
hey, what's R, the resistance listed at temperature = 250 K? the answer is 1.58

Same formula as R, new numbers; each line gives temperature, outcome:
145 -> 1.58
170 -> 1.59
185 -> 1.58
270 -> 1.52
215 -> 1.86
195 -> 1.59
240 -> 1.67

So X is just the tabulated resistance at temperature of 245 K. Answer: 1.63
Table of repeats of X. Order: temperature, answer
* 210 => 1.67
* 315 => 1.54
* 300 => 1.85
